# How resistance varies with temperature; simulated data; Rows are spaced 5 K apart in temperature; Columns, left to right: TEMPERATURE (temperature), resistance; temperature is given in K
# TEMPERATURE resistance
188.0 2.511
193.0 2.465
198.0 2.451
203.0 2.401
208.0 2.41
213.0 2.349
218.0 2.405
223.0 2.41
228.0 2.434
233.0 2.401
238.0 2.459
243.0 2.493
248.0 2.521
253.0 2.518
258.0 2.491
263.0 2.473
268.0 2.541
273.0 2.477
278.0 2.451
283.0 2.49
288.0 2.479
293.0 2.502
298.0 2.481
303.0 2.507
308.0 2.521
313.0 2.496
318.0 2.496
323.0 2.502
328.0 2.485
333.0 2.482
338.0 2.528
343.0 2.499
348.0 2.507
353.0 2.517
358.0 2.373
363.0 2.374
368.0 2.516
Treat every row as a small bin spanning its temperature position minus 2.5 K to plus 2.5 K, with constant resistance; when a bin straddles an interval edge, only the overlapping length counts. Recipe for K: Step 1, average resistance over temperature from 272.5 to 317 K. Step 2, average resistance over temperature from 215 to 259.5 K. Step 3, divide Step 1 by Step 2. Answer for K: 1.01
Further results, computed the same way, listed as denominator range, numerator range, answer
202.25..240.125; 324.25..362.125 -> 1.03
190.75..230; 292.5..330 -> 1.03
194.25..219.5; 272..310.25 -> 1.03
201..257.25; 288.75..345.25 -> 1.02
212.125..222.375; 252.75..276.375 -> 1.05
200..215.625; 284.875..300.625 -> 1.04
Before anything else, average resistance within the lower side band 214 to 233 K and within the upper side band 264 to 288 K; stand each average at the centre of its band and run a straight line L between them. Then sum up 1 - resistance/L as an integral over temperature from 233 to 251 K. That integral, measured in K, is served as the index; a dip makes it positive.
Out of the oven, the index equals -0.3 K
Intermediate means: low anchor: 2.41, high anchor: 2.49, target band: 2.48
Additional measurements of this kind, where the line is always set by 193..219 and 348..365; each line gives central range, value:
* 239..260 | -0.7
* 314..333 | -0.5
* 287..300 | -0.3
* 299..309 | -0.3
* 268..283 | -0.4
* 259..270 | -0.4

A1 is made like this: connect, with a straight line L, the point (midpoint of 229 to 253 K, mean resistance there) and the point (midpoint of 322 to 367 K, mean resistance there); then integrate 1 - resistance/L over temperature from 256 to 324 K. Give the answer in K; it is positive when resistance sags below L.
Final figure -0.6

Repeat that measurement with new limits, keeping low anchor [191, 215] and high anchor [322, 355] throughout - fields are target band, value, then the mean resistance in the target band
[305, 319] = -0.1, 2.51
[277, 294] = -0.1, 2.48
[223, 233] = 0.0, 2.42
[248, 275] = -0.5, 2.5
